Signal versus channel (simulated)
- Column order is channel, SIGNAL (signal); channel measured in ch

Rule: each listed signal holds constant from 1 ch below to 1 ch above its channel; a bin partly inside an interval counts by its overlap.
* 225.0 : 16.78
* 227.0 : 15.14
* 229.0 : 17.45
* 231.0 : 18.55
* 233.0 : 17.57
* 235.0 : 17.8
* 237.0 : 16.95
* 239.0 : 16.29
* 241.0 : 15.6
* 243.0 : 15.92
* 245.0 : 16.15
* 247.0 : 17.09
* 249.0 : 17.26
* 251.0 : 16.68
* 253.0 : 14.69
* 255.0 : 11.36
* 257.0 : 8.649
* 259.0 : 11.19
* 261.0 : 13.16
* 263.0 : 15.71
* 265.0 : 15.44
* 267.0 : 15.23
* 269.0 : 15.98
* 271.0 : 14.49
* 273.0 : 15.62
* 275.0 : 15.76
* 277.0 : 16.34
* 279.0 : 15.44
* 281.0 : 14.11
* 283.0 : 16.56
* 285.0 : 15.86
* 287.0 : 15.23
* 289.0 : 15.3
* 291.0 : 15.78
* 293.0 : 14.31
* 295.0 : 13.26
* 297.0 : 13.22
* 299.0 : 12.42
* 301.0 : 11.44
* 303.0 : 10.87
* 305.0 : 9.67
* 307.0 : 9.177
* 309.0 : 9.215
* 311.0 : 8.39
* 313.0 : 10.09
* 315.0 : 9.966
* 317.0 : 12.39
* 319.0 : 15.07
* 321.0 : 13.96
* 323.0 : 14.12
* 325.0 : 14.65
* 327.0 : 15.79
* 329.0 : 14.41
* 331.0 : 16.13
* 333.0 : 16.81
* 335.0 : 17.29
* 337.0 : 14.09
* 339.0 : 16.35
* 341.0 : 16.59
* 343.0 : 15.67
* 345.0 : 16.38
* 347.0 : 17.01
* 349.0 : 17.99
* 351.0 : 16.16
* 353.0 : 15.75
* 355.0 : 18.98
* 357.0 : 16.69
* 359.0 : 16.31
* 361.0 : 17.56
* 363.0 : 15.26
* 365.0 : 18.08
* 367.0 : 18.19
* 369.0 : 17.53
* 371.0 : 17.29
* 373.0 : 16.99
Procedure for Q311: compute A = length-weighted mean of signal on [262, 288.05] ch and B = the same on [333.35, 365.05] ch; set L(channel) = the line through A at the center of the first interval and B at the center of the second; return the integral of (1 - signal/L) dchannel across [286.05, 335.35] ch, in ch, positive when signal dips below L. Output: 9.04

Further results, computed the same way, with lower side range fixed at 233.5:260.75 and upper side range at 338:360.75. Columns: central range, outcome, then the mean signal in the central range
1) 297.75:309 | 3.8 ch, 10.6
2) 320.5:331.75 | 1.0 ch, 14.9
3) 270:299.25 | 1.3 ch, 15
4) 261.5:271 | 0.0 ch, 15.3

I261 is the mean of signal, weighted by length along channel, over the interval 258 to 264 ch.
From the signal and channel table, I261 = 13.4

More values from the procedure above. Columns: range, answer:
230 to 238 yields 17.7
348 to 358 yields 17.1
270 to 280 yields 15.5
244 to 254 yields 16.4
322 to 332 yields 15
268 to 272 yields 15.2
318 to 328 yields 14.7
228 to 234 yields 17.9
